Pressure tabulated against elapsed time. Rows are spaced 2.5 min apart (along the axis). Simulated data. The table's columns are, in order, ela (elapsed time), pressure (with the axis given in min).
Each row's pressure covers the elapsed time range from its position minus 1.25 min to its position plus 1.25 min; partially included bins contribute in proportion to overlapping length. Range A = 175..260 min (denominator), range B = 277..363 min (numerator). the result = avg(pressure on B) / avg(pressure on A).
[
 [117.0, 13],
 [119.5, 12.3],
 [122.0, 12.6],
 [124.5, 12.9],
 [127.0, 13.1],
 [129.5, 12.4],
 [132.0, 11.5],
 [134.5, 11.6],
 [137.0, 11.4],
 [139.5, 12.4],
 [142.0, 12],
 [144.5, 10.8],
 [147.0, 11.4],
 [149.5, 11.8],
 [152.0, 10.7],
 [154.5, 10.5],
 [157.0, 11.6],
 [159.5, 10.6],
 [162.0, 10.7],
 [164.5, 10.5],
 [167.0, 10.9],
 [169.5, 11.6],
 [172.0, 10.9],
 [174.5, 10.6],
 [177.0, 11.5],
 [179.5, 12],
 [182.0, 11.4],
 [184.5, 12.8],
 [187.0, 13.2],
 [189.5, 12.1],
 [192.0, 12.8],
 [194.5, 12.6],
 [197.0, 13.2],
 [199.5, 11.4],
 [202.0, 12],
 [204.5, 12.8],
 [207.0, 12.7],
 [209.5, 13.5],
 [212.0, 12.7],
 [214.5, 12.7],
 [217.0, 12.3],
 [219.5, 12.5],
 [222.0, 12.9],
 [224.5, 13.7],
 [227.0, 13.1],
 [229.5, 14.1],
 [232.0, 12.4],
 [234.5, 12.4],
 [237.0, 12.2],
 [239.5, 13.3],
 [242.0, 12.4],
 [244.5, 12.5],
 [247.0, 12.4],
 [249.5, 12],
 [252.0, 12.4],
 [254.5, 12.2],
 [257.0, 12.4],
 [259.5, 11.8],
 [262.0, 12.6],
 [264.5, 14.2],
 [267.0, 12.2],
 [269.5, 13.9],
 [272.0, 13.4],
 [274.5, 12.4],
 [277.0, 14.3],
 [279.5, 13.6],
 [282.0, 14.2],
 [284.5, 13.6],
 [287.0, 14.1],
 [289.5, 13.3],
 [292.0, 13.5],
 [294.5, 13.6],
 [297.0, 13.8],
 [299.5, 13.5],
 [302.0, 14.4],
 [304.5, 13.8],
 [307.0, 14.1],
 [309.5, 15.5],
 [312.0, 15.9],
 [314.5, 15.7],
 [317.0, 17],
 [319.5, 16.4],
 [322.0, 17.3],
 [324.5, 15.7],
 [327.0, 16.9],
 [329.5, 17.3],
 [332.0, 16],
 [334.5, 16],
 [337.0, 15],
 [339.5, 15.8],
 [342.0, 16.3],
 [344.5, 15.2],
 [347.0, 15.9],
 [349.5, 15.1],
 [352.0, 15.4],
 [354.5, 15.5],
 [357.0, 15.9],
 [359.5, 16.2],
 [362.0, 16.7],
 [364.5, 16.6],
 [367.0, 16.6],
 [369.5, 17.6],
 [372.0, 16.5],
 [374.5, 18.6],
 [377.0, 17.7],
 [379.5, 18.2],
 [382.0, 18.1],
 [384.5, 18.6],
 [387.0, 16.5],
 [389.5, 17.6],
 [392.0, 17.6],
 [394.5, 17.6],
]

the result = 1.21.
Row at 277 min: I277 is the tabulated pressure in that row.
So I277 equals 14.3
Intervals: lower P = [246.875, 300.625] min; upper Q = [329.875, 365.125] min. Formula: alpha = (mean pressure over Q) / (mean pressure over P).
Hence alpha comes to 1.20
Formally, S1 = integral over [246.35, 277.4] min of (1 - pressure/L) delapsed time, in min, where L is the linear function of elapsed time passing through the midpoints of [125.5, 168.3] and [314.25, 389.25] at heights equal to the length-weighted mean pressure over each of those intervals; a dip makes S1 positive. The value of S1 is 3.4 min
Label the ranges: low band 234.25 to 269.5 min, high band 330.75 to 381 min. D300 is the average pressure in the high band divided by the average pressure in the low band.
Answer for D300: 1.30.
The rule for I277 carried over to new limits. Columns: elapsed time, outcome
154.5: 10.5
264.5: 14.2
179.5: 12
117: 13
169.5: 11.6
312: 15.9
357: 15.9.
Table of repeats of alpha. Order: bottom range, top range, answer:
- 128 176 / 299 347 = 1.39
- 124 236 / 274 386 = 1.30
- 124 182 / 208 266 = 1.11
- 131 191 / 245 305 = 1.16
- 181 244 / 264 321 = 1.12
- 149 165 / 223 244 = 1.19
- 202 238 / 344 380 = 1.29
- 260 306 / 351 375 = 1.22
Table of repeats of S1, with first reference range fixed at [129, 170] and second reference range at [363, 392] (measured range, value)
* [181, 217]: 0.21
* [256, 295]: 3.73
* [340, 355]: 0.99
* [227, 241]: 0.72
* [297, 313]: 1.11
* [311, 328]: -0.52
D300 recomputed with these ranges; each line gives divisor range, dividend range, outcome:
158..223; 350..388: 1.41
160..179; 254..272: 1.17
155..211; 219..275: 1.08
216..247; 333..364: 1.23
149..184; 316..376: 1.47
